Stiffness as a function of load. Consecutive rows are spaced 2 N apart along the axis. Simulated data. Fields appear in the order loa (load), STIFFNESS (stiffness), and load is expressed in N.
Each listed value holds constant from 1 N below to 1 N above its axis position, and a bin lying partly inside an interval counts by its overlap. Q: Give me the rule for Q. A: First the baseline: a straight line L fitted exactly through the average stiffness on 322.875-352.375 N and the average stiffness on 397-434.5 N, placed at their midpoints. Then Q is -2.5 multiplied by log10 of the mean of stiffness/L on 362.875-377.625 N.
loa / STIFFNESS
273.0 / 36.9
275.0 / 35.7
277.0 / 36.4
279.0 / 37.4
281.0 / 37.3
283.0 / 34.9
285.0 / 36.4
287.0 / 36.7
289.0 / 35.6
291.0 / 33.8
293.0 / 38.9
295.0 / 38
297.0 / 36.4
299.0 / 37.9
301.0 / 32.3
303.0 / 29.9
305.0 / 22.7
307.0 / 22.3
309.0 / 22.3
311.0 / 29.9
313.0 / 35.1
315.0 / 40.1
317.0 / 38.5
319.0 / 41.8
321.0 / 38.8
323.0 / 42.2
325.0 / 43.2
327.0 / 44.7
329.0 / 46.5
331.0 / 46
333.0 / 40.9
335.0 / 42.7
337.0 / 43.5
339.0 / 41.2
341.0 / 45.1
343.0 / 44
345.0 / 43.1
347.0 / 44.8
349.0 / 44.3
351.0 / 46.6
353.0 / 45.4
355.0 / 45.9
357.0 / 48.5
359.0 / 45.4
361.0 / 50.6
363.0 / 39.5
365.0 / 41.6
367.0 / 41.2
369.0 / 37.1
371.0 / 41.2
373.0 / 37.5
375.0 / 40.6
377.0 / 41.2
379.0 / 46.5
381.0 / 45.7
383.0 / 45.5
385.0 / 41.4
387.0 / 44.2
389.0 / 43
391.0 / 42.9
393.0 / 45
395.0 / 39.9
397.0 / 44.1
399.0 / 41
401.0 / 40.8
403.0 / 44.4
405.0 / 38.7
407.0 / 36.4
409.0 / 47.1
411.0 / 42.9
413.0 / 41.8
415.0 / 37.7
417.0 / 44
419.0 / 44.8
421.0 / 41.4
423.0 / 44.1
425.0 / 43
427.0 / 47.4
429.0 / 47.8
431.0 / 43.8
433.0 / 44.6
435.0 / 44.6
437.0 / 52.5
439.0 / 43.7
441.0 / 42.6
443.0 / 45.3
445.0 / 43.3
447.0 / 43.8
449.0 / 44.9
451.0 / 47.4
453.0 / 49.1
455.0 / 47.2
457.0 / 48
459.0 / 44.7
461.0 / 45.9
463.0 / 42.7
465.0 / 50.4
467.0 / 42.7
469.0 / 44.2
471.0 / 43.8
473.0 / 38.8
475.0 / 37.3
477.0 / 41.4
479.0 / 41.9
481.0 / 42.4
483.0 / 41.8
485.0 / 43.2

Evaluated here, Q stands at 0.09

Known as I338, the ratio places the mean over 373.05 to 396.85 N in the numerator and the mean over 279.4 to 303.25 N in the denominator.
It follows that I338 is 1.2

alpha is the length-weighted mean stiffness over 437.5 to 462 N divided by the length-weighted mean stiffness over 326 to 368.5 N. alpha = 1.03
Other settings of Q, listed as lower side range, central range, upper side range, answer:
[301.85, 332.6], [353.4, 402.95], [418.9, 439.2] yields -0.05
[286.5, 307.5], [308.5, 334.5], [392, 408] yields -0.13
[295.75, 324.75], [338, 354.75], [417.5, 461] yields -0.19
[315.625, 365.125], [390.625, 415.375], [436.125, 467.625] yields 0.08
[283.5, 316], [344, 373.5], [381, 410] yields -0.13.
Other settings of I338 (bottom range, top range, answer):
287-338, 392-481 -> 1.18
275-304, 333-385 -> 1.21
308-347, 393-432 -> 1.05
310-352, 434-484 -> 1.06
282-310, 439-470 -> 1.39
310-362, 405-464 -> 1.03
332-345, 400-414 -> 0.97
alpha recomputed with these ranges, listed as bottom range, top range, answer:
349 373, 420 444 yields 1.03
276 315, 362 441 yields 1.28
